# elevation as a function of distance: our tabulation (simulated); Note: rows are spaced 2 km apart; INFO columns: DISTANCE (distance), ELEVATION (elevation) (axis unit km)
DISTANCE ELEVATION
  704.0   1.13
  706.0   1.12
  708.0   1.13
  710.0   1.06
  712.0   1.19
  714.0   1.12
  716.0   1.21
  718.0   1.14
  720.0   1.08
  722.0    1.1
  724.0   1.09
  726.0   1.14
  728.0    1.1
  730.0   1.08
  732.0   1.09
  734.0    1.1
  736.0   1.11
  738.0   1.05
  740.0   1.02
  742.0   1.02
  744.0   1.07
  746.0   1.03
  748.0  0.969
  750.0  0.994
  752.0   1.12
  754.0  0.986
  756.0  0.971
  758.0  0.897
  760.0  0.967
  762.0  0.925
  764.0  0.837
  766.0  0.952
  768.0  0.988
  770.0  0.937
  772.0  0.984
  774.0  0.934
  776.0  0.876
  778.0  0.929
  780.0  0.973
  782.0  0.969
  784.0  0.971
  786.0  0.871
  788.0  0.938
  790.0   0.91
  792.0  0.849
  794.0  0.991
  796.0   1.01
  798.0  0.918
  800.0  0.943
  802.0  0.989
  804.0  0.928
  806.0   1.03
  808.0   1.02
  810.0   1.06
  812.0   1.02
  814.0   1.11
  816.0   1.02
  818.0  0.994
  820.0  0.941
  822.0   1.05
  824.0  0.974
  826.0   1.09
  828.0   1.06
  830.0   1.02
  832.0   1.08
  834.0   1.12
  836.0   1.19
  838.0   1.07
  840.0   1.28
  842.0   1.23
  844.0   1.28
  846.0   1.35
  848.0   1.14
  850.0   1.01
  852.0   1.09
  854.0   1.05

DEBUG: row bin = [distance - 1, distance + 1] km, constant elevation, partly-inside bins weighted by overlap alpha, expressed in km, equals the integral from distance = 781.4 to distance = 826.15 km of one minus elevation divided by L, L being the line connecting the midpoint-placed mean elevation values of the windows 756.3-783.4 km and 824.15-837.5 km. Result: 1.72 km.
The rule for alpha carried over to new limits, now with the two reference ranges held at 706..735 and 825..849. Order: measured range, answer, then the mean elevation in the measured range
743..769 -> 3.5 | 0.977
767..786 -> 3.2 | 0.947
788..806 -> 3.1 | 0.947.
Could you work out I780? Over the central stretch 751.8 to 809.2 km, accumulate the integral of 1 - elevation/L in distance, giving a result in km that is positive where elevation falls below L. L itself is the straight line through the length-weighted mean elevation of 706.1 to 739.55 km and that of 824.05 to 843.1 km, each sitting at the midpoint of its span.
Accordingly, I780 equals 8.5 km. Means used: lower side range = 1.11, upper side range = 1.12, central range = 0.95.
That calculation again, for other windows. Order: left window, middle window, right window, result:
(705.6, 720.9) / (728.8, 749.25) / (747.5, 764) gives -0.4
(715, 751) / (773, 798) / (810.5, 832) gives 2.7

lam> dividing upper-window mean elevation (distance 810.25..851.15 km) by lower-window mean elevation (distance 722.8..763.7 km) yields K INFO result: 1.1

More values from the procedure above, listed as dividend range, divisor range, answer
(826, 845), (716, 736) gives 1.03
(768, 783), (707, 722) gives 0.84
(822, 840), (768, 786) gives 1.15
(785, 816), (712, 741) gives 0.88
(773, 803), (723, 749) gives 0.88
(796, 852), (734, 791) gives 1.10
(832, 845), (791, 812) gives 1.22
